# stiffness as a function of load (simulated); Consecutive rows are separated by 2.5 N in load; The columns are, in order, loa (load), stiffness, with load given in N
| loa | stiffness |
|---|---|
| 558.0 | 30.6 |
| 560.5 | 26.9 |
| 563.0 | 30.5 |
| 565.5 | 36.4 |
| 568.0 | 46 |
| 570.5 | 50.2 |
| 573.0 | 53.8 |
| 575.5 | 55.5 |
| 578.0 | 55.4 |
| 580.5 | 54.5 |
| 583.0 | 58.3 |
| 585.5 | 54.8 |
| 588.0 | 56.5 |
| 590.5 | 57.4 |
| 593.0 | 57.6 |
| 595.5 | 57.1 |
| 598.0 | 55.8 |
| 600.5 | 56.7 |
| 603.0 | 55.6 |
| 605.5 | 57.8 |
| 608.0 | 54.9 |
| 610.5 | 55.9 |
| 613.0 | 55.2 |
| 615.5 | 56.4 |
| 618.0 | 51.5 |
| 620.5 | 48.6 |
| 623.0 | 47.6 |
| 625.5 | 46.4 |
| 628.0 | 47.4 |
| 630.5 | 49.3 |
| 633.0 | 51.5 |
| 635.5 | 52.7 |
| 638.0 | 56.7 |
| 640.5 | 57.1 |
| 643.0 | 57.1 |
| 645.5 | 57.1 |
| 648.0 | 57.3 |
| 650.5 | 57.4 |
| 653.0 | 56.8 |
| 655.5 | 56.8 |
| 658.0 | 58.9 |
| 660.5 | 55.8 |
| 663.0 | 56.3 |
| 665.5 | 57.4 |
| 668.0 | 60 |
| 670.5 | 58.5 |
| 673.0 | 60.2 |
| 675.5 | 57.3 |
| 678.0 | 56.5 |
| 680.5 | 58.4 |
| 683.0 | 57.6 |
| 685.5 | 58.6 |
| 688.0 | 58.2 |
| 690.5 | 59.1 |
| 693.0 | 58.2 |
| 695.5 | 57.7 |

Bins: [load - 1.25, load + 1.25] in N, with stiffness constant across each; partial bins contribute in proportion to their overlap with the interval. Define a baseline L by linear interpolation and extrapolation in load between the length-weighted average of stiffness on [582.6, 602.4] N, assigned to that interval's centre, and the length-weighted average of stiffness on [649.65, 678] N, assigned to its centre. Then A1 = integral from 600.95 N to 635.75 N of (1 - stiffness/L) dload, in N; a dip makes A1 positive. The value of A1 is 2.9 N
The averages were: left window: 56.7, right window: 57.7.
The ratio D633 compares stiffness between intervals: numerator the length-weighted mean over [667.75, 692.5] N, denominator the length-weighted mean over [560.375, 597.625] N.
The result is 1.1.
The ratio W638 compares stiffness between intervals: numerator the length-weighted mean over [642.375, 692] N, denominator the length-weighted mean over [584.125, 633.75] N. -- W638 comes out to 1.08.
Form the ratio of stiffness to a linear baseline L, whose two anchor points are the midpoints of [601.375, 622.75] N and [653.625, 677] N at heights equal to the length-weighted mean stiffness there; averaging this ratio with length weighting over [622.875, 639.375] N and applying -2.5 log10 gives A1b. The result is 0.10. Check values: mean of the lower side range 54.2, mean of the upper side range 57.9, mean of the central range 50.5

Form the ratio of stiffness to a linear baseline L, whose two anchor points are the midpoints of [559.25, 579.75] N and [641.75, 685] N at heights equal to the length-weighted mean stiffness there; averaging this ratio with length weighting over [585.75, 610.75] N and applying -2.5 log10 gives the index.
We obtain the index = -0.164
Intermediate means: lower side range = 44.6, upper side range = 57.6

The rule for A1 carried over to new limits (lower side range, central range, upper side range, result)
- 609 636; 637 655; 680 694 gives -1.1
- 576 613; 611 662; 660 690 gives 2.9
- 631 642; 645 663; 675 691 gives -0.5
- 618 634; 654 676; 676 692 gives -1.2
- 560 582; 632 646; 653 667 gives -0.2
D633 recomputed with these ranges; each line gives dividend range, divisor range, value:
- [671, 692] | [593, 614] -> 1.04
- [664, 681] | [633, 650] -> 1.04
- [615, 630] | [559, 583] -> 1.07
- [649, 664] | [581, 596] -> 1.00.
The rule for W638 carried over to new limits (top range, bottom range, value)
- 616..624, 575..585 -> 0.89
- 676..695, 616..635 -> 1.18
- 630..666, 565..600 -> 1.04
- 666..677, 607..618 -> 1.07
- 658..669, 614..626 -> 1.14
